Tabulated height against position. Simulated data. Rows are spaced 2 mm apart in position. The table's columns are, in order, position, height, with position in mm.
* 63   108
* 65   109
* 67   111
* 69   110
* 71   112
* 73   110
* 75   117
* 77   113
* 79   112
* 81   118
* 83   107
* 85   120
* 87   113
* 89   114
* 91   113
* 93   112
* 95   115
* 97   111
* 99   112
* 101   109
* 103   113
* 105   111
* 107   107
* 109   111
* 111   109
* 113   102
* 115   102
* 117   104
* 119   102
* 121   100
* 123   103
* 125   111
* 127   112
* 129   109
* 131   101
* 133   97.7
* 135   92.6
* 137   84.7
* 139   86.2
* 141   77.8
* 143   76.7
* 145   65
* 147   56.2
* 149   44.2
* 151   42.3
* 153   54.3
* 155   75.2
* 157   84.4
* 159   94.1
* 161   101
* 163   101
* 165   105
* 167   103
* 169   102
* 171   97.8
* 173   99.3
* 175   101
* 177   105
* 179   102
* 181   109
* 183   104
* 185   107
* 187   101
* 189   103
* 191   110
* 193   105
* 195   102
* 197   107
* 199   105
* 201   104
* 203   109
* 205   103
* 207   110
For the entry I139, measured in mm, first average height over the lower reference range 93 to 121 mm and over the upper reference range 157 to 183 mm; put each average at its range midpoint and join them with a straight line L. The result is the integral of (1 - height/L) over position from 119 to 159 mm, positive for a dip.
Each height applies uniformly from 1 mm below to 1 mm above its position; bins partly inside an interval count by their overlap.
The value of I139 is 8.1 mm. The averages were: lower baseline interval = 108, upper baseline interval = 101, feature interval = 83.6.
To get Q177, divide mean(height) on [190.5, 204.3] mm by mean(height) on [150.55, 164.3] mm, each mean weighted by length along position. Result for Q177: 1.31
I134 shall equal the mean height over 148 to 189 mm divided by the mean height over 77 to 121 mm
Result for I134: 0.83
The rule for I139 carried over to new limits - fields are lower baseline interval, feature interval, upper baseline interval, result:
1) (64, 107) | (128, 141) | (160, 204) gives 1.70 mm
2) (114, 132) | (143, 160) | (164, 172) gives 6.24 mm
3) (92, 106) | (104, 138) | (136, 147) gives -3.84 mm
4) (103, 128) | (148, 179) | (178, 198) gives 5.19 mm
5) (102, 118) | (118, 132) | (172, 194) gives 0.17 mm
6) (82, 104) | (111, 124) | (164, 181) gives 0.80 mm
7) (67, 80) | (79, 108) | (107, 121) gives -1.05 mm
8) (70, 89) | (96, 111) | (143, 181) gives -0.72 mm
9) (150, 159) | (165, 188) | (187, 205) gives -4.19 mm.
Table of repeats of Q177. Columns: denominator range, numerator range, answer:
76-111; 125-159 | 0.71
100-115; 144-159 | 0.58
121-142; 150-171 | 0.89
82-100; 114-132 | 0.93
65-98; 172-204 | 0.93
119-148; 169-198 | 1.14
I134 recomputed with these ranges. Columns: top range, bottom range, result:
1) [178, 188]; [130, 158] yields 1.41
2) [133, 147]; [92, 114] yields 0.73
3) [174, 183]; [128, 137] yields 1.06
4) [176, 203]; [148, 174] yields 1.24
